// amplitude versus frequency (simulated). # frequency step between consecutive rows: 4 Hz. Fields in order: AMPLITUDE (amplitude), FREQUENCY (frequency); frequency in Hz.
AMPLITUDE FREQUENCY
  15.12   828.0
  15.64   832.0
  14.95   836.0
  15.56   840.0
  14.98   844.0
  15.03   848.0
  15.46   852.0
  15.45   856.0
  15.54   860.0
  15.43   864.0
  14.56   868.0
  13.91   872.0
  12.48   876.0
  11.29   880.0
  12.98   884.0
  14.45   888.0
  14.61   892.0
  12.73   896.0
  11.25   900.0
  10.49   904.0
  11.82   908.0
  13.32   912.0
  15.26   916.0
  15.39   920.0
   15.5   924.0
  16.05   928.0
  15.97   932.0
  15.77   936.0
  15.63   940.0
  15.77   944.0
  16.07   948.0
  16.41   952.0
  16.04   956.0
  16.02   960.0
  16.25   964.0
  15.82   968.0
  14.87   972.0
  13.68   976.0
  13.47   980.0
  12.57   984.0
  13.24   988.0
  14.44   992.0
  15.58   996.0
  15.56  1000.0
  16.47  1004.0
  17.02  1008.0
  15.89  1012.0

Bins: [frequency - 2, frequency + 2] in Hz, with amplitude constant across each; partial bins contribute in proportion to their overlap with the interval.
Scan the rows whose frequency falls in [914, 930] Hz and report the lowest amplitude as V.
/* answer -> 15.26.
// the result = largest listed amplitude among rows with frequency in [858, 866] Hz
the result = 15.54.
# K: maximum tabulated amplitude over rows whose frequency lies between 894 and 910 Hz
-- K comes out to 12.73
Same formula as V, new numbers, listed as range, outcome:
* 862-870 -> 14.56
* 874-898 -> 11.29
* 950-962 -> 16.02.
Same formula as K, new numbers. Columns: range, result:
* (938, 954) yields 16.41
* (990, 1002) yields 15.58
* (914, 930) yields 16.05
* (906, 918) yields 15.26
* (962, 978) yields 16.25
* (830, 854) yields 15.64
